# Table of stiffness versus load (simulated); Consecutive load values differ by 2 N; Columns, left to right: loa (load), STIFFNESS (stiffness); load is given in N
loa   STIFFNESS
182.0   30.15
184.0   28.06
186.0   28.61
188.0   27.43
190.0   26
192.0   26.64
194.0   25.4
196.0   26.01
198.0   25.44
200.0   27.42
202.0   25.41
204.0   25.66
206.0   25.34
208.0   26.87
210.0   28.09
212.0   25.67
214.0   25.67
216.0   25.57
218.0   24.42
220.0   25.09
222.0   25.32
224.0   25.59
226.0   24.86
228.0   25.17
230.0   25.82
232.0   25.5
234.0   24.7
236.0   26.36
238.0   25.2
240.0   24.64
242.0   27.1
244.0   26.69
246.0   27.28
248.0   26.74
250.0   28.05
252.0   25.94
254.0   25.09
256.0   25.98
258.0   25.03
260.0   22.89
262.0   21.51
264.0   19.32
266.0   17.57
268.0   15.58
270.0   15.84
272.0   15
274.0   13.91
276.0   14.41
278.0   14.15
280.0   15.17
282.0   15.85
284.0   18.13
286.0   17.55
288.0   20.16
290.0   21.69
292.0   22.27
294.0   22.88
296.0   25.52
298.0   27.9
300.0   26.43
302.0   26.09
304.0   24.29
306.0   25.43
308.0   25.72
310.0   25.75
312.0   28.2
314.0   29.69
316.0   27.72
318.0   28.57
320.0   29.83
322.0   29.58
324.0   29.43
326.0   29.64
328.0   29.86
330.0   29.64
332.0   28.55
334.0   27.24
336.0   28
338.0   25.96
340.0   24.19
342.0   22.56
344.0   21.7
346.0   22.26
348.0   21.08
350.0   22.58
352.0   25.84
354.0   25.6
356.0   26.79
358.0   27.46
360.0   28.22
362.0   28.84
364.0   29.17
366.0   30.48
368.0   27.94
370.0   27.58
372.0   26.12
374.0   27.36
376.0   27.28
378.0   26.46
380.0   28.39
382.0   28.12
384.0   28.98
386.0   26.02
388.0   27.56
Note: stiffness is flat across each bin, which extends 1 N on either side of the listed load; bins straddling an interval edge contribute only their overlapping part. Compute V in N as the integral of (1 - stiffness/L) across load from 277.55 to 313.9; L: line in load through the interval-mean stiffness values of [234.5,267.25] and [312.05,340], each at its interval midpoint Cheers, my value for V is 5.9 N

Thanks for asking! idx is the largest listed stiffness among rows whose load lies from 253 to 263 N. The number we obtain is 25.98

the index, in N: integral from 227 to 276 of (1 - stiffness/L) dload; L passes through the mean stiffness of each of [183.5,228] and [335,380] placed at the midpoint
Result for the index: 5.8 N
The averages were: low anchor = 26.1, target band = 23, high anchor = 26.1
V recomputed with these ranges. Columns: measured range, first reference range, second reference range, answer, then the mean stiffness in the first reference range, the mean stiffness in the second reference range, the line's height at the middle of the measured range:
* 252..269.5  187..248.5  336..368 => 2.8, 25.9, 25.7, 25.8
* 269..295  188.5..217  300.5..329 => 9.4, 26.1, 27.8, 27.3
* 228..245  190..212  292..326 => 0.5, 26.2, 27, 26.5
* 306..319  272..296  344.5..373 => -3.8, 18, 26.3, 21.2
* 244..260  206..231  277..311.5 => -1.3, 25.7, 22.1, 24.1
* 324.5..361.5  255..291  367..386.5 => -2.5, 18.3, 27.5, 24.5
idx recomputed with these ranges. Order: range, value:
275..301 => 27.9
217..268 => 28.05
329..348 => 29.64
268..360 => 29.86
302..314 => 29.69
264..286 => 19.32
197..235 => 28.09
